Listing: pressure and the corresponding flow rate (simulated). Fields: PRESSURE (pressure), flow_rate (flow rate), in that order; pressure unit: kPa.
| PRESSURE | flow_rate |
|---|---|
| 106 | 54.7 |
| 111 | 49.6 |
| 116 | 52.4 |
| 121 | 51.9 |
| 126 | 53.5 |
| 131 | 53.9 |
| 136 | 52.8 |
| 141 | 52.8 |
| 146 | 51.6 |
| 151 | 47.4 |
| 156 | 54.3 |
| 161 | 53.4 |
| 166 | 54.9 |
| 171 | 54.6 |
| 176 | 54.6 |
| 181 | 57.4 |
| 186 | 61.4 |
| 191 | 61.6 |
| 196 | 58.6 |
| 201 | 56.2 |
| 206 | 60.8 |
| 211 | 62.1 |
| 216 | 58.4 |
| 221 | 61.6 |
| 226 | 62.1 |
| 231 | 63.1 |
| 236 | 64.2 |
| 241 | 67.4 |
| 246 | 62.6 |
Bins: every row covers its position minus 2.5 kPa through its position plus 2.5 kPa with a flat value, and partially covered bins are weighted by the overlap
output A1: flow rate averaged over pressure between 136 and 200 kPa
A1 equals 55.1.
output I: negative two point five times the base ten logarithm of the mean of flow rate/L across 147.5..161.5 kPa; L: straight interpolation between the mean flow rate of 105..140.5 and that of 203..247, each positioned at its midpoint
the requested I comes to 0.09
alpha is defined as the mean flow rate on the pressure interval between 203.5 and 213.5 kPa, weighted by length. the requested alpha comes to 61.5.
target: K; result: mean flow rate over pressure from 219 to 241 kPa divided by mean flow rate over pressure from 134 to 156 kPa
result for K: 1.23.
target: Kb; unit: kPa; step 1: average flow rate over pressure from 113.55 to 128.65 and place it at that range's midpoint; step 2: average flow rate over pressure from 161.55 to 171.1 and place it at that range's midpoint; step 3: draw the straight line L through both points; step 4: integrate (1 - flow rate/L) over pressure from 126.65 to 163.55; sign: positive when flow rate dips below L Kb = 0.8 kPa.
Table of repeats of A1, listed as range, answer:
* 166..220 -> 58.5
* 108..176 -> 52.6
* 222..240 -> 63.4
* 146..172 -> 52.7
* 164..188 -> 56.5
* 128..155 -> 51.9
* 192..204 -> 58.1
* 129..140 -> 53.2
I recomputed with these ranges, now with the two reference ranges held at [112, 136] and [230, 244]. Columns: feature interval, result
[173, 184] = 0.05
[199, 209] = 0.05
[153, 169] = 0.05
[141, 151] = 0.09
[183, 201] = 0.00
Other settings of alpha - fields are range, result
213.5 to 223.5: 60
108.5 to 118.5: 51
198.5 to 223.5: 59.8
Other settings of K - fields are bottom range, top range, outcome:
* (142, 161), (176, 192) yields 1.15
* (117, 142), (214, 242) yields 1.18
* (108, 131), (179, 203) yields 1.13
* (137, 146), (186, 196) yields 1.16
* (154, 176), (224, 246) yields 1.18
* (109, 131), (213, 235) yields 1.18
